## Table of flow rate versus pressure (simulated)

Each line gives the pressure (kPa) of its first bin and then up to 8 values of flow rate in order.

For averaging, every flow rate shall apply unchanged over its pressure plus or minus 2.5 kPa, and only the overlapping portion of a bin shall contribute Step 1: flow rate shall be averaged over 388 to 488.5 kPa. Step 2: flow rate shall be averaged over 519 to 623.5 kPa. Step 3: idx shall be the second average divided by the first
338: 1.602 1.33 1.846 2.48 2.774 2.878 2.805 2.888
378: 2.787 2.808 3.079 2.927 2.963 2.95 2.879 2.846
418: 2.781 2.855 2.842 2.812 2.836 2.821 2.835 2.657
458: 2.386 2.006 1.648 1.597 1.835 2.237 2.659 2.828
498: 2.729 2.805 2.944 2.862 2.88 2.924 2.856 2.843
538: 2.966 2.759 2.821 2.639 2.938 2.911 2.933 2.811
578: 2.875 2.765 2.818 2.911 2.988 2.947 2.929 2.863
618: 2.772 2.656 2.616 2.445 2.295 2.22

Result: 1.1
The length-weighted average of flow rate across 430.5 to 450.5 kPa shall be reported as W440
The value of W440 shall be 2.83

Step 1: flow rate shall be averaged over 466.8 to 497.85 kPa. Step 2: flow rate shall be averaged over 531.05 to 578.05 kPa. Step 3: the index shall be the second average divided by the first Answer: 1.30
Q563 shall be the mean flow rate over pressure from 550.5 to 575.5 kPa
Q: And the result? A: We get 2.85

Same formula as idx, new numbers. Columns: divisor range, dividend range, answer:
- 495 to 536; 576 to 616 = 1.01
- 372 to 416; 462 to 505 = 0.78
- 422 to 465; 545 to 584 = 1.06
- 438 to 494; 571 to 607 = 1.24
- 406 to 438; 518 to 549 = 1.01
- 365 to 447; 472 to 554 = 0.93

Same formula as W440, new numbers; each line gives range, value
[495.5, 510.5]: 2.83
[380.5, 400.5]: 2.94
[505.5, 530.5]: 2.89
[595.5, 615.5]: 2.93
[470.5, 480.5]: 1.72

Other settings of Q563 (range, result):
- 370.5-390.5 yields 2.89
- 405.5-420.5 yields 2.84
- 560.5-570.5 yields 2.92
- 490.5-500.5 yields 2.78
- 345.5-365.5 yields 2.49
